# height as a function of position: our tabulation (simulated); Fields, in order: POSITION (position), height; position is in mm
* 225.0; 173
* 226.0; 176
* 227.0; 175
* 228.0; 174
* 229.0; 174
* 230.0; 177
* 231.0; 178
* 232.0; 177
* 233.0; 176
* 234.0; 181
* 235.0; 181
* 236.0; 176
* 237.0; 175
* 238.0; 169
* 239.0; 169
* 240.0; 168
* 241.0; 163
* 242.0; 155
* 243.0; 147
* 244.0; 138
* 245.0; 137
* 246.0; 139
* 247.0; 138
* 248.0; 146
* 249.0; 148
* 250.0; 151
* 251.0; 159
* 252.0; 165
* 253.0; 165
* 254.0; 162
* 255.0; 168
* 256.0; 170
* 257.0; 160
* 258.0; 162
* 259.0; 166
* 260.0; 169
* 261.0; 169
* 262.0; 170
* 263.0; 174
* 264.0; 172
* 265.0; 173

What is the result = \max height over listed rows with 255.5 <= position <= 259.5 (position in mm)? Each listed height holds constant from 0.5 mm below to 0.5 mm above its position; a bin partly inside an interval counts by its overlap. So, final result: 170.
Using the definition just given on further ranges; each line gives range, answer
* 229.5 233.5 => 178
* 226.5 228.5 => 175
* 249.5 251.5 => 159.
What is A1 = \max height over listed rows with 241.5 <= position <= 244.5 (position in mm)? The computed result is 155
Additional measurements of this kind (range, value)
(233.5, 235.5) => 181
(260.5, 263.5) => 174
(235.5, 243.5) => 176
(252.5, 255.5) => 168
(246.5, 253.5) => 165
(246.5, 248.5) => 146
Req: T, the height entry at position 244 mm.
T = 138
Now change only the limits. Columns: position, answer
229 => 174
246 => 139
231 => 178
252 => 165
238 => 169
